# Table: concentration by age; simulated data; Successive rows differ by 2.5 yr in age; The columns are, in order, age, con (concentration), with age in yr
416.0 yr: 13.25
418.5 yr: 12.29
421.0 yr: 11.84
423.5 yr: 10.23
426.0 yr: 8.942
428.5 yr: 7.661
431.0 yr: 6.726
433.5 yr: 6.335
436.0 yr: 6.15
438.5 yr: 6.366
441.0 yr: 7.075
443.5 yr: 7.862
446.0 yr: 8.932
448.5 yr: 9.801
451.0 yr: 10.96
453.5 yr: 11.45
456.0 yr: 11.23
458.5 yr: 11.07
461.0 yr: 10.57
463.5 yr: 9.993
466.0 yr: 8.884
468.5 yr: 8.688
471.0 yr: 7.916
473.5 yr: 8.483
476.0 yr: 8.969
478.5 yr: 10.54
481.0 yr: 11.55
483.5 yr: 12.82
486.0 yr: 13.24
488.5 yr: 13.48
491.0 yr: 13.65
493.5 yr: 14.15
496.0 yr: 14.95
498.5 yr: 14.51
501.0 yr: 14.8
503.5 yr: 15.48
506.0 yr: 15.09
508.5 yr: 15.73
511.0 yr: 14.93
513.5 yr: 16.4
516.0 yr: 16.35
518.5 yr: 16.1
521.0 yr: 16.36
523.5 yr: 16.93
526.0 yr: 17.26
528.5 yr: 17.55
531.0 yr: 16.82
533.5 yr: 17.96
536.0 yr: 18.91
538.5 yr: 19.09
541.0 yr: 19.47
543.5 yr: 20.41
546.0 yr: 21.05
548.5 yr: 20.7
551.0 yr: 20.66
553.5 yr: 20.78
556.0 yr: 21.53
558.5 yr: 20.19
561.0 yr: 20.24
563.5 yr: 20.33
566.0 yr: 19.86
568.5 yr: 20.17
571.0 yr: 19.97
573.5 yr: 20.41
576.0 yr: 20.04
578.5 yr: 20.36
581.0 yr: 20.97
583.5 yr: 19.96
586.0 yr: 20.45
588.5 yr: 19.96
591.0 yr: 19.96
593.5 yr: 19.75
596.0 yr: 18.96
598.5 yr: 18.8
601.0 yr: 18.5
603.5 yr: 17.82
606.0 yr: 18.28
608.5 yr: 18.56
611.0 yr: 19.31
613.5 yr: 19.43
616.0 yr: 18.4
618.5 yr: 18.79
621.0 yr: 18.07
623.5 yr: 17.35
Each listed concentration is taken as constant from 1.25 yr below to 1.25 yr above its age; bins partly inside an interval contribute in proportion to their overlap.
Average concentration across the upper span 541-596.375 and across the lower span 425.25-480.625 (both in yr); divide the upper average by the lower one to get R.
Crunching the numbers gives 2.28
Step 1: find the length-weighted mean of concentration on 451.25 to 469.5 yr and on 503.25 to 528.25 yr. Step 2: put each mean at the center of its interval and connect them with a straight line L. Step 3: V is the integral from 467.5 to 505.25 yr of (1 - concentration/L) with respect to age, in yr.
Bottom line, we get 2.6 yr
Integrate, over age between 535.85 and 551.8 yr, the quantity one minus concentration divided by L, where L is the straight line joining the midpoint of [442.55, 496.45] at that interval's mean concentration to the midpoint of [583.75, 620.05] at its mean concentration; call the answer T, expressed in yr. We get -4.8 yr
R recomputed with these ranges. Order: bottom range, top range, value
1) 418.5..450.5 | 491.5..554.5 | 2.06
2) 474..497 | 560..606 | 1.59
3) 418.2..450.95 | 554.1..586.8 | 2.41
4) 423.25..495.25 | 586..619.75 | 1.94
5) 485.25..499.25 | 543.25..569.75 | 1.47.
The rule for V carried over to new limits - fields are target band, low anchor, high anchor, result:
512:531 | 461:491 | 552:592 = -1.89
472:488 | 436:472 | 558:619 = 0.40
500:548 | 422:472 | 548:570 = -1.11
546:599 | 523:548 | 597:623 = -4.62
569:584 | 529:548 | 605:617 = -1.06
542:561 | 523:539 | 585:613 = -2.65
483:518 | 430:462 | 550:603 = -3.22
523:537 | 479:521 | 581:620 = -1.44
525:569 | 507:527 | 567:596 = -3.81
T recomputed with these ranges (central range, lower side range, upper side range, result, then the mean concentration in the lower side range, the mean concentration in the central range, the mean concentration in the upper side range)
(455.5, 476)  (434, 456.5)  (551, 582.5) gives 2.1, 8.71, 9.51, 20.4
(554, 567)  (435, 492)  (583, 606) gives -2.8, 9.99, 20.5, 19.3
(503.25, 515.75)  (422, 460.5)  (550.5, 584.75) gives -0.5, 8.78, 15.6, 20.4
